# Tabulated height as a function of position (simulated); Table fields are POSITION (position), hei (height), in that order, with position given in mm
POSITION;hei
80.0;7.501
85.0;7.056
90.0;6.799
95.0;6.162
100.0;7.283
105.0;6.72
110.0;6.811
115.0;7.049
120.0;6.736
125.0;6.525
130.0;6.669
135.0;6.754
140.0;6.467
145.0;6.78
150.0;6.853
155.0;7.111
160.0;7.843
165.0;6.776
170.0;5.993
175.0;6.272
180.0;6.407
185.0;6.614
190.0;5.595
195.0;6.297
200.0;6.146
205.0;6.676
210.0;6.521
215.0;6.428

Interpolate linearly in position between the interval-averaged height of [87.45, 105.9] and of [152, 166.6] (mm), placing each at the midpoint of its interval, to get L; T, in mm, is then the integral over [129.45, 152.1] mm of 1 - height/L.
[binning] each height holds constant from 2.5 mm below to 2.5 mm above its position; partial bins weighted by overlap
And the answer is 1.3 mm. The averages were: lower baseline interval 6.74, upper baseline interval 7.26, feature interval 6.71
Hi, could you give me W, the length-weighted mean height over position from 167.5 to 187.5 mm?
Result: 6.32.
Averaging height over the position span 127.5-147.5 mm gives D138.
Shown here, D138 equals 6.67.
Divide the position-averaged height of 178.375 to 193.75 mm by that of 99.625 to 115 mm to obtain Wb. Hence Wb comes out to 0.90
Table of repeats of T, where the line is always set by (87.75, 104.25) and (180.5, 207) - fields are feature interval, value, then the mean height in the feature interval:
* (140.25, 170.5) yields -2.2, 6.92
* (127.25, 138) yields -0.2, 6.7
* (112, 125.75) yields -0.4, 6.8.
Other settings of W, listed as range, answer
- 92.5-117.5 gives 6.8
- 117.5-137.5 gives 6.67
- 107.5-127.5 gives 6.78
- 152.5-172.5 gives 6.93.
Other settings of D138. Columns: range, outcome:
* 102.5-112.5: 6.77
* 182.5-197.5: 6.17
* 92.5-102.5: 6.72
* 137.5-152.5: 6.7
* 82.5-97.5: 6.67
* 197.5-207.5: 6.41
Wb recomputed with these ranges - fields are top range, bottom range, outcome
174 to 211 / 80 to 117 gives 0.92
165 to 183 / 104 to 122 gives 0.92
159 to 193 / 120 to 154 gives 0.96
